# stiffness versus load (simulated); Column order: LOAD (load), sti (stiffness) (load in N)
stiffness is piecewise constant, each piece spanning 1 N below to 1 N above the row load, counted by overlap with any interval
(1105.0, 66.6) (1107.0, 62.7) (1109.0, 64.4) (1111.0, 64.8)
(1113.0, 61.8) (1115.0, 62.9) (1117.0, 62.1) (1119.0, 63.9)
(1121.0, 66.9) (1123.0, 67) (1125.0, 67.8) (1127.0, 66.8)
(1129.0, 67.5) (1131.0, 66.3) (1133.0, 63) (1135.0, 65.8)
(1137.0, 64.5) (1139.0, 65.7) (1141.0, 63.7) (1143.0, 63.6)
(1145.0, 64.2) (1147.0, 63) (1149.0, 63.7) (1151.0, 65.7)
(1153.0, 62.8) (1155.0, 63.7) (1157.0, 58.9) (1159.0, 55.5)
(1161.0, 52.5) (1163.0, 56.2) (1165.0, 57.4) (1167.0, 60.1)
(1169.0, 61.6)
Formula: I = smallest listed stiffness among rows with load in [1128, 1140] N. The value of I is 63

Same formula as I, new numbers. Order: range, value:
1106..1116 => 61.8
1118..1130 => 63.9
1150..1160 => 55.5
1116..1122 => 62.1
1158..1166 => 52.5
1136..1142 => 63.7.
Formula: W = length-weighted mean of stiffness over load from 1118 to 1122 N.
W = 65.4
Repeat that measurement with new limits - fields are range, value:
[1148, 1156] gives 64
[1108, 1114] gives 63.7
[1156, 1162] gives 55.6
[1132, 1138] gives 64.4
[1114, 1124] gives 64.6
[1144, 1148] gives 63.6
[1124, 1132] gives 67.1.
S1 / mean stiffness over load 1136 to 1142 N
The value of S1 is 64.6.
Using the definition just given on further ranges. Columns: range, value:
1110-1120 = 63.1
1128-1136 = 65.7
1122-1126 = 67.4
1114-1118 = 62.5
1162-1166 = 56.8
